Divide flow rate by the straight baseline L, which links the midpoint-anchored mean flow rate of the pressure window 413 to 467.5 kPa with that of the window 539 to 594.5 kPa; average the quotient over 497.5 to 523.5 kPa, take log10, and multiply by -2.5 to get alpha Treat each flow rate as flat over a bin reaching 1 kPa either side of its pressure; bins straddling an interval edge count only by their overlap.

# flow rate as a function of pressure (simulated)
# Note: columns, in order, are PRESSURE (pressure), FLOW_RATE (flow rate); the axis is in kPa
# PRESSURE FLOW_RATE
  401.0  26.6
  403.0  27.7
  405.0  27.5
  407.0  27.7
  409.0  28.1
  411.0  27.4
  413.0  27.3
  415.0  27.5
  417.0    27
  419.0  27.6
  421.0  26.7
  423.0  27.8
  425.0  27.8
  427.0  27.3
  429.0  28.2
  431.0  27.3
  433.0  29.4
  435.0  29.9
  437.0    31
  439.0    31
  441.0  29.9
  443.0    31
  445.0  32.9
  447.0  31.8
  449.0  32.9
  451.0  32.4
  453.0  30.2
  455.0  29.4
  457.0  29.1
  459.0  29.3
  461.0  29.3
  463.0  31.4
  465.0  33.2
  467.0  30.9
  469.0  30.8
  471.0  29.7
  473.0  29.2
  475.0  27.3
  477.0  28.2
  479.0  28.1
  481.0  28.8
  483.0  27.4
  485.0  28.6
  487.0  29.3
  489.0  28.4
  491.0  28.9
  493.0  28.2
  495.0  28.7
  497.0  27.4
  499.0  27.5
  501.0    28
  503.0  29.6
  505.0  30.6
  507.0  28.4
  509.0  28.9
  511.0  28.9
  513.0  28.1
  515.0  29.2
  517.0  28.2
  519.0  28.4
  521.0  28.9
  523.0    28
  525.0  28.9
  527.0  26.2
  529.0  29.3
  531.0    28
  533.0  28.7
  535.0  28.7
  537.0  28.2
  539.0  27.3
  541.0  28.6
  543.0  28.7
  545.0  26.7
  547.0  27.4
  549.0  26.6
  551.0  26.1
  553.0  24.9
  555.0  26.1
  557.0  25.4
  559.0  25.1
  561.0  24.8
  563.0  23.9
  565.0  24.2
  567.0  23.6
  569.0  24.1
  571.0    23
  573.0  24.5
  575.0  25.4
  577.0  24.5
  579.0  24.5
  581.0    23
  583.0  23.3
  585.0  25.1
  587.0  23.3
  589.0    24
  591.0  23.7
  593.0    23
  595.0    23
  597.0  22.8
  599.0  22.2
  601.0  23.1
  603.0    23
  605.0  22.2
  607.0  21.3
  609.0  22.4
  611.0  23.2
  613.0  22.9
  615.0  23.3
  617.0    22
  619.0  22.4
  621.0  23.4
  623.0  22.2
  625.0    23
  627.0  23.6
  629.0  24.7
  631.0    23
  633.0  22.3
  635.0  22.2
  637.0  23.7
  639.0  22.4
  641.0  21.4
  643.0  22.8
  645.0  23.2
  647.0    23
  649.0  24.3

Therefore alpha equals -0.063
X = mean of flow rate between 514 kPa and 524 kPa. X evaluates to 28.5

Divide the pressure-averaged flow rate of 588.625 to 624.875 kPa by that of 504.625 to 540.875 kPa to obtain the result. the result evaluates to 0.80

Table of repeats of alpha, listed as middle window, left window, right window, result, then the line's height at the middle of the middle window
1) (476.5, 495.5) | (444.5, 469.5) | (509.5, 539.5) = 0.05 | 29.9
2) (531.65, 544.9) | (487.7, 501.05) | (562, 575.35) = -0.10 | 25.7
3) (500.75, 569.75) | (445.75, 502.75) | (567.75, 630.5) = -0.04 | 26.4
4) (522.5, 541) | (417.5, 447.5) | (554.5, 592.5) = -0.10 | 25.7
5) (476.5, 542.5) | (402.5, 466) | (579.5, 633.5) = -0.08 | 26.6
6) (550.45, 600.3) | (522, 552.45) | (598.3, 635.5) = 0.06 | 25.4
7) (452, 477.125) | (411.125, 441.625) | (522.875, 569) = -0.08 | 27.8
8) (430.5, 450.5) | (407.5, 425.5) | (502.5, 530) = -0.11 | 27.8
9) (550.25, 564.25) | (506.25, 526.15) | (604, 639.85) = 0.05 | 26.3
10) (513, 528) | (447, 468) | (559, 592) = -0.04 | 27.2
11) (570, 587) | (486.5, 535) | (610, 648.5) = 0.05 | 25.3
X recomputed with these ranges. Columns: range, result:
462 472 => 31.2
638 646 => 22.4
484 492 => 28.8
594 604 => 22.8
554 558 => 25.8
